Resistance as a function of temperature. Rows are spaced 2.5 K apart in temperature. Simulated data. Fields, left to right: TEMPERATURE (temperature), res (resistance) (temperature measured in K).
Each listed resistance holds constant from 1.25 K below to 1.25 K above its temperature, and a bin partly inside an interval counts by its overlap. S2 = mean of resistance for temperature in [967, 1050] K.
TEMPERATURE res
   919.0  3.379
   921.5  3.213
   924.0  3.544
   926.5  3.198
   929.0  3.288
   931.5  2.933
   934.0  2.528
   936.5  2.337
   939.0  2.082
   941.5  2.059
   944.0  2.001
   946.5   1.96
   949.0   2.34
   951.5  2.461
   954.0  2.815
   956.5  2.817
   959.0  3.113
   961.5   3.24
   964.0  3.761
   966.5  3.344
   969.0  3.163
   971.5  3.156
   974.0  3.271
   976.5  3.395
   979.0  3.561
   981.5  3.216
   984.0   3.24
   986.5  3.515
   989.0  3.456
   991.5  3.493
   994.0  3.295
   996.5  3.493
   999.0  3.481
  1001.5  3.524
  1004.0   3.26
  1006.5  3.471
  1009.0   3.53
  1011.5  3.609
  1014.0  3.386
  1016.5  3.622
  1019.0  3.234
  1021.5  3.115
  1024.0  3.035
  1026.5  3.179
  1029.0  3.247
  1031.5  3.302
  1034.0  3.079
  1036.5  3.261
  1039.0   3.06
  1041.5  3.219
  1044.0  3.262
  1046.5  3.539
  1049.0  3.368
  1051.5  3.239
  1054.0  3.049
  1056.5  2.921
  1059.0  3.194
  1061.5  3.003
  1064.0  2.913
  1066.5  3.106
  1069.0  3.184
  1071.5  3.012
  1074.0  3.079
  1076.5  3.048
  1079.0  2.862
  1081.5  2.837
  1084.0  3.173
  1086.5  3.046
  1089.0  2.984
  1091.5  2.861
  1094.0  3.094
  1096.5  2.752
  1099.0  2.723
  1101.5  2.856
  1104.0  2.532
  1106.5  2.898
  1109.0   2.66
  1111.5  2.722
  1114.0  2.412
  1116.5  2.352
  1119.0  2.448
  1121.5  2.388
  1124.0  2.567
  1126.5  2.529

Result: 3.33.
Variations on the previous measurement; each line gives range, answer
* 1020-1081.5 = 3.13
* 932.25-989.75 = 2.9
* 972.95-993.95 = 3.39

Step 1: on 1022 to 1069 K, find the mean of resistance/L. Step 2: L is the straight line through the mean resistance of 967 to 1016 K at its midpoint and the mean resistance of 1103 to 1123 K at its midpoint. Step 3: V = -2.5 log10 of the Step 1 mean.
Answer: -0.05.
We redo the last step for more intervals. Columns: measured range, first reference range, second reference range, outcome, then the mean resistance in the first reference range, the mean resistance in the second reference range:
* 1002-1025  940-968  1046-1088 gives -0.160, 2.72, 3.08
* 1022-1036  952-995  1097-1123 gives -0.060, 3.27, 2.6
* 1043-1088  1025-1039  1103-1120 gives -0.059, 3.2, 2.58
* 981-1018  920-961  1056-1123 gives -0.244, 2.68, 2.85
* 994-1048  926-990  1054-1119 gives -0.147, 2.93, 2.88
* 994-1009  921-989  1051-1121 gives -0.175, 2.95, 2.88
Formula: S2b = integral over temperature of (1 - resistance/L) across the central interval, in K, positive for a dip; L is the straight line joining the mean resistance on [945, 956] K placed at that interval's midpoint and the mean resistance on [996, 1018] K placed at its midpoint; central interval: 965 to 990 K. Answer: -3.5 K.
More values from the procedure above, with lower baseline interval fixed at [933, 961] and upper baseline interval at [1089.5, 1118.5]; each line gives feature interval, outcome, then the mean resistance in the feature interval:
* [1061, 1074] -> -2.0 K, 3.05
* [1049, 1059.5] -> -2.0 K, 3.13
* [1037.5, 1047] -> -2.4 K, 3.25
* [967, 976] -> -2.7 K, 3.23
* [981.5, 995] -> -4.7 K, 3.38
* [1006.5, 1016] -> -3.6 K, 3.51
